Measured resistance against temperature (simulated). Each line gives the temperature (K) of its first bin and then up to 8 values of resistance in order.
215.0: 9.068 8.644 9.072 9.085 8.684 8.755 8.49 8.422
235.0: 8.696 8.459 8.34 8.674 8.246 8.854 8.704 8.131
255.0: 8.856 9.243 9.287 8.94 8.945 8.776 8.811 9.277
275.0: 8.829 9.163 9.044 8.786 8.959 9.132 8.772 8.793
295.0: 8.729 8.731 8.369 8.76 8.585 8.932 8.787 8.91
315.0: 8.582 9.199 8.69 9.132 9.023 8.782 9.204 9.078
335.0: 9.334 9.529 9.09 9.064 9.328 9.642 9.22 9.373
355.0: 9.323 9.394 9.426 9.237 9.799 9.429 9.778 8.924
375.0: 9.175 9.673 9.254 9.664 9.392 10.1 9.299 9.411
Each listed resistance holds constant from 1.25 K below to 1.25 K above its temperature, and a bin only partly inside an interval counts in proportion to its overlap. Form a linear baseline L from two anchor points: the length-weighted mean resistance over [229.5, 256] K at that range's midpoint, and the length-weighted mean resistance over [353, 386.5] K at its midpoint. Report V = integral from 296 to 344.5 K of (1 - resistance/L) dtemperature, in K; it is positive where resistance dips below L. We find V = 0.7 K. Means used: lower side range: 8.53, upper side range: 9.42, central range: 8.94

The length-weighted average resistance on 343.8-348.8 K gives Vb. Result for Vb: 9.48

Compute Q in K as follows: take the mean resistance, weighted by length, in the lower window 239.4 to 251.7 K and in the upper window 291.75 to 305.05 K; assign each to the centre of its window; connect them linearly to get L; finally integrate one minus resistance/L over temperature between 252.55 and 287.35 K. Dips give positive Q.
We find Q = -1.5 K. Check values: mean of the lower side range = 8.56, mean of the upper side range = 8.66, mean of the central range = 8.97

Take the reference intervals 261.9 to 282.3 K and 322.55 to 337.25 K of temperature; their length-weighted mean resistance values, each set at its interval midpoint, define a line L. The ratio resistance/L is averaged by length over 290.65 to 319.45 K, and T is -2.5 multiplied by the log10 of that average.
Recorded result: 0.036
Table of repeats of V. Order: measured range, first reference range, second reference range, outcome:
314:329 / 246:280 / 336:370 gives 0.50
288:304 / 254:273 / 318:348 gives 0.64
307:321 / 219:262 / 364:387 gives 0.42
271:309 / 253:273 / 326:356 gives 0.88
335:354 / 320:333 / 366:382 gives -0.35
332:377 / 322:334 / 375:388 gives -0.29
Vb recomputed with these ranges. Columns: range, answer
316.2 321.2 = 8.94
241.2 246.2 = 8.46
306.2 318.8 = 8.88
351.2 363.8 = 9.35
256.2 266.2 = 9.1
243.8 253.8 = 8.49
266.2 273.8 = 8.95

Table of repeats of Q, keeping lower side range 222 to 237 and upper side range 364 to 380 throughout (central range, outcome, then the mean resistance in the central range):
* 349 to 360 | 0.01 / 9.34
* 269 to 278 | -0.12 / 9.01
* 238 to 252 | 0.33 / 8.53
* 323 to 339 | 0.10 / 9.16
